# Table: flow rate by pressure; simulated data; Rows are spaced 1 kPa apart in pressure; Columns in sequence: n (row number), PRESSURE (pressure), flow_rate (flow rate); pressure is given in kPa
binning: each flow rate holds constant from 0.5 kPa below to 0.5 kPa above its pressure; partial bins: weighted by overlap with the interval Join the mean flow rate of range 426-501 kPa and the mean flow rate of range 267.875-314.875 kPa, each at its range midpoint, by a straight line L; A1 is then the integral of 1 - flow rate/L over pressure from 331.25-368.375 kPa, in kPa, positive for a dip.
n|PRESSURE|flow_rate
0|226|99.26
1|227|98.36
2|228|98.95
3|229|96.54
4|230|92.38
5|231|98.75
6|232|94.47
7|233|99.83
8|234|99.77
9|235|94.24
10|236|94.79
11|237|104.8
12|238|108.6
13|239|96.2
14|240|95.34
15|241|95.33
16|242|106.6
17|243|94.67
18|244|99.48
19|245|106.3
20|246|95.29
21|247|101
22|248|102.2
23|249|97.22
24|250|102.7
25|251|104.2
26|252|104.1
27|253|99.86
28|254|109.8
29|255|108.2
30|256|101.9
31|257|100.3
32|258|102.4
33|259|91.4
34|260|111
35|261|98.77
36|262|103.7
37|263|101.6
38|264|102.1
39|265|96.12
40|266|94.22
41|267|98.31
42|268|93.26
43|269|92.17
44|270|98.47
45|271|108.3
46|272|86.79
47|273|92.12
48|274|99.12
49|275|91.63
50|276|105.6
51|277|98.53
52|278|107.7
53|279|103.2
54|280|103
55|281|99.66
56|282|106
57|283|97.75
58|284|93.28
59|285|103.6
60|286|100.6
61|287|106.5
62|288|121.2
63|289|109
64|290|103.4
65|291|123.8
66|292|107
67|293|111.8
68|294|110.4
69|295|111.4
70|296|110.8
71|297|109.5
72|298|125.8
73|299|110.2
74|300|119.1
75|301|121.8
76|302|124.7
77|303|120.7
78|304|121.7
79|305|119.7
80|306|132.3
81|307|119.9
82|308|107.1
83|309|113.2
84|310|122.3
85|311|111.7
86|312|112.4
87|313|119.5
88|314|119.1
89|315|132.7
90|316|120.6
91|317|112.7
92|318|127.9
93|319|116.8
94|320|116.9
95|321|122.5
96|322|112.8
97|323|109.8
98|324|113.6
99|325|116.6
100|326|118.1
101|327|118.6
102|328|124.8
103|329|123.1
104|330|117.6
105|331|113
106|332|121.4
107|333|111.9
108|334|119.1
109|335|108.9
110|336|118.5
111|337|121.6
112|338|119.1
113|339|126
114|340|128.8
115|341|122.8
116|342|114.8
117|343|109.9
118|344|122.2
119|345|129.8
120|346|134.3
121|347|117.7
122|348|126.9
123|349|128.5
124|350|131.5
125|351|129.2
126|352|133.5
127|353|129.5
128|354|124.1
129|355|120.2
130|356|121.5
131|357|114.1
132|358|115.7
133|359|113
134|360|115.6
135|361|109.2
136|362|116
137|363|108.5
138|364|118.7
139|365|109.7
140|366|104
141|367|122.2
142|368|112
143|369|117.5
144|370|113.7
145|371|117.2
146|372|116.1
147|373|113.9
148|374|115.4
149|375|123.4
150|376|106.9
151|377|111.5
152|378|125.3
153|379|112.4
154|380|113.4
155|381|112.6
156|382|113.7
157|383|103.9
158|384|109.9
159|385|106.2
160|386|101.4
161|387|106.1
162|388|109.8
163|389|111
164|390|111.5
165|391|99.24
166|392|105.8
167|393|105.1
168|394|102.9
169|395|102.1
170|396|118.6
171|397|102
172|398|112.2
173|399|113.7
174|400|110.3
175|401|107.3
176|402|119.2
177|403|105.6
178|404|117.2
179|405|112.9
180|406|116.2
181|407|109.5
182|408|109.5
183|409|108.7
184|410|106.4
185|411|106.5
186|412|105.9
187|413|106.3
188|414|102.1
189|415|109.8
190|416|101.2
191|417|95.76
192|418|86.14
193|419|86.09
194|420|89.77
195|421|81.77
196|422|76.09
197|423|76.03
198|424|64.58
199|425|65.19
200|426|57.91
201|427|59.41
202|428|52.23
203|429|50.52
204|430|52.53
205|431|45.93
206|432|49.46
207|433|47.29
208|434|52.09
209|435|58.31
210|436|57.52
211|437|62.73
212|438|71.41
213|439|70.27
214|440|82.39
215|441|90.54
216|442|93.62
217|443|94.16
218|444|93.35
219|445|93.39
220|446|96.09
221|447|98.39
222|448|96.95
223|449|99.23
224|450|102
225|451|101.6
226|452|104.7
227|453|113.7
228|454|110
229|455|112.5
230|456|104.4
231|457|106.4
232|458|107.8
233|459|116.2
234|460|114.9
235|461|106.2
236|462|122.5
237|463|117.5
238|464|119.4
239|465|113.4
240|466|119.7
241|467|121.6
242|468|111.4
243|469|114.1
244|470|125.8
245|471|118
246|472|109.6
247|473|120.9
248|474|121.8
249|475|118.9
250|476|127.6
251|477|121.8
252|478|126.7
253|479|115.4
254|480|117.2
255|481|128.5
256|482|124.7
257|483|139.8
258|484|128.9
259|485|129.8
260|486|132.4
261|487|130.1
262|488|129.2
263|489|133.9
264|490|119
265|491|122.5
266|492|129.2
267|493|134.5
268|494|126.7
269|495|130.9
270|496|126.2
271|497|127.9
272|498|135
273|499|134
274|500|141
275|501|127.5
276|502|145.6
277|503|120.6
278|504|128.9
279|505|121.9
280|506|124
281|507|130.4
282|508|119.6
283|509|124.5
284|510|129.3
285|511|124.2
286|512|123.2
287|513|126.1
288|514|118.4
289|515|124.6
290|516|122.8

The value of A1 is -4.0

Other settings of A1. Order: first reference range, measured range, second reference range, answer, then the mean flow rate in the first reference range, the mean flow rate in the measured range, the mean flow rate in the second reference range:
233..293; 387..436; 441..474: 7.1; 101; 91.4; 109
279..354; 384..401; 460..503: 1.9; 117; 107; 125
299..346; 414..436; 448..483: 8.8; 119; 69.9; 115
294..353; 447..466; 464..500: 2.3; 120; 109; 125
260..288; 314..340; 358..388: -2.9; 99.9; 119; 113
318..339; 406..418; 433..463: -0.5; 118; 105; 93.9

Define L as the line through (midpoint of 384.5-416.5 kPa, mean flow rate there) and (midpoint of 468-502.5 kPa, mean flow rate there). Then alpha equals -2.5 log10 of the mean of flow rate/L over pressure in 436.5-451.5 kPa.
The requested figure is 0.30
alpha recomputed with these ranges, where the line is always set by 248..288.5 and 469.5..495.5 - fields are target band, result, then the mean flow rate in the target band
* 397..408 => 0.04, 112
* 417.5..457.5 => 0.44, 80.2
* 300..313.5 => -0.13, 119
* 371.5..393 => 0.03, 111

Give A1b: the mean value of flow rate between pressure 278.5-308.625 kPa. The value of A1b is 112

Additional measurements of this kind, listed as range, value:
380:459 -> 94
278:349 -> 116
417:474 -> 90.8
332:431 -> 108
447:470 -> 111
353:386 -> 114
